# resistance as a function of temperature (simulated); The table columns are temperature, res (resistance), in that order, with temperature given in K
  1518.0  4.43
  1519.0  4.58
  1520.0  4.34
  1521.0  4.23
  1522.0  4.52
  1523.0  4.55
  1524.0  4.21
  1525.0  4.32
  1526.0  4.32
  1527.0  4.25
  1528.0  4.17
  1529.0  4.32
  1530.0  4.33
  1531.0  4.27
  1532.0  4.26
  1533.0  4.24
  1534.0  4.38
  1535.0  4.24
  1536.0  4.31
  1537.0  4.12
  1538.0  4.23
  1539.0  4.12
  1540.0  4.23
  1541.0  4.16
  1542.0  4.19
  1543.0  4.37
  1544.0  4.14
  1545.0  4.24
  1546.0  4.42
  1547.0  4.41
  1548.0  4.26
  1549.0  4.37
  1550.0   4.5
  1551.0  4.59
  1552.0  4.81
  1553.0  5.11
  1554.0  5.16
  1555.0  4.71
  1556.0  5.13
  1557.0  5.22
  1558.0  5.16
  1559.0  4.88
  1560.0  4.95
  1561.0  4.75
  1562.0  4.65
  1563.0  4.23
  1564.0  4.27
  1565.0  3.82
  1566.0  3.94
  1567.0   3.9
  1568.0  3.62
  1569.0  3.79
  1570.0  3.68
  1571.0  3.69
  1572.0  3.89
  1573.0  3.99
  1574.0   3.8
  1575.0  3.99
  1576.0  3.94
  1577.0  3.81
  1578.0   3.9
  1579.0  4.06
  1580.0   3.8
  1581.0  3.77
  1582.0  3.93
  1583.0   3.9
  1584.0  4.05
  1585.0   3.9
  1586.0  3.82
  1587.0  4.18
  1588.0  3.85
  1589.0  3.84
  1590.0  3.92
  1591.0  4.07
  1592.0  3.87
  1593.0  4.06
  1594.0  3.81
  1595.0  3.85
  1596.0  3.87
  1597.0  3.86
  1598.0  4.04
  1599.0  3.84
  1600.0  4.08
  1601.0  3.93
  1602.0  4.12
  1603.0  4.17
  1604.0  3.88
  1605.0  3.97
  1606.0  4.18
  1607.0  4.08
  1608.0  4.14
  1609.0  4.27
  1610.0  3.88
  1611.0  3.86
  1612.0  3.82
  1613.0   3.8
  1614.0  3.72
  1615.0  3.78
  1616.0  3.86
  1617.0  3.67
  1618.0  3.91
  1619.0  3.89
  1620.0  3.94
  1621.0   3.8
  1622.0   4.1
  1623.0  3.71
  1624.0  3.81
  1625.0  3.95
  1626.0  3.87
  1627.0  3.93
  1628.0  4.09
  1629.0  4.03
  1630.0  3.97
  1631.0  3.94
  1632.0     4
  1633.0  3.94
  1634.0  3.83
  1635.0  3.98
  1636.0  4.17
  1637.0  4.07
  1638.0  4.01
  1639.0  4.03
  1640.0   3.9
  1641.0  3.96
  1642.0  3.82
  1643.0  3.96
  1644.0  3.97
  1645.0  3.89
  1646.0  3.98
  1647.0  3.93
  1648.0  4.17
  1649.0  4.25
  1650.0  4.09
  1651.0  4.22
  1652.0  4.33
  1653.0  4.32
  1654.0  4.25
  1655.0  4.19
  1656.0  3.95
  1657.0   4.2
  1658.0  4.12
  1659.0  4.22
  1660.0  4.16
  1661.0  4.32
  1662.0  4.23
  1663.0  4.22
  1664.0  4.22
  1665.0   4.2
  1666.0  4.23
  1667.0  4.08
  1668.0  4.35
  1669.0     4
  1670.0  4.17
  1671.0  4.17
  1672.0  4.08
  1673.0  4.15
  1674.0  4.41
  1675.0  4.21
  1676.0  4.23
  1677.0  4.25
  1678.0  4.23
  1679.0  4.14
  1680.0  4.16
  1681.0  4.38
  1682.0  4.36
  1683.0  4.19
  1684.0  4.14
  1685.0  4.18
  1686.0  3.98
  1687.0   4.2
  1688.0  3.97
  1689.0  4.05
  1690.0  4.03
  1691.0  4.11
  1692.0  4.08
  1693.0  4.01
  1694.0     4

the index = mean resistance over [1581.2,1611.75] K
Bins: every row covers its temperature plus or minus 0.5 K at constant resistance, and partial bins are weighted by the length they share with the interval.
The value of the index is 3.97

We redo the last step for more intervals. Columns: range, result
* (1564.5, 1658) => 3.95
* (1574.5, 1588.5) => 3.92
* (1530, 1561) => 4.51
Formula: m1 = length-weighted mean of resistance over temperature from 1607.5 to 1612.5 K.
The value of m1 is 3.99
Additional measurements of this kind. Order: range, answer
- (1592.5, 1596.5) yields 3.9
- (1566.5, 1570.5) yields 3.75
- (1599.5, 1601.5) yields 4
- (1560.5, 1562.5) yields 4.7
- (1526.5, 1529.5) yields 4.25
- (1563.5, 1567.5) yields 3.98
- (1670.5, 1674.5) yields 4.2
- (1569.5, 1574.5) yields 3.81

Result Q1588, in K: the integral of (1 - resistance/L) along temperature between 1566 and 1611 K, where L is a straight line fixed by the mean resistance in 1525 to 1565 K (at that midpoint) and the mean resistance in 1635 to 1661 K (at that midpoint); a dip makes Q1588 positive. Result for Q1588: 3.9 K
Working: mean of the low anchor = 4.46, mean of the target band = 3.93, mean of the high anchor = 4.09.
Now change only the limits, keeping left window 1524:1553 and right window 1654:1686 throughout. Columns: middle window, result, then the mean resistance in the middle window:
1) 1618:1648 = 1.98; 3.95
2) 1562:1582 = 1.76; 3.91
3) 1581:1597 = 1.31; 3.92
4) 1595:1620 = 1.84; 3.94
